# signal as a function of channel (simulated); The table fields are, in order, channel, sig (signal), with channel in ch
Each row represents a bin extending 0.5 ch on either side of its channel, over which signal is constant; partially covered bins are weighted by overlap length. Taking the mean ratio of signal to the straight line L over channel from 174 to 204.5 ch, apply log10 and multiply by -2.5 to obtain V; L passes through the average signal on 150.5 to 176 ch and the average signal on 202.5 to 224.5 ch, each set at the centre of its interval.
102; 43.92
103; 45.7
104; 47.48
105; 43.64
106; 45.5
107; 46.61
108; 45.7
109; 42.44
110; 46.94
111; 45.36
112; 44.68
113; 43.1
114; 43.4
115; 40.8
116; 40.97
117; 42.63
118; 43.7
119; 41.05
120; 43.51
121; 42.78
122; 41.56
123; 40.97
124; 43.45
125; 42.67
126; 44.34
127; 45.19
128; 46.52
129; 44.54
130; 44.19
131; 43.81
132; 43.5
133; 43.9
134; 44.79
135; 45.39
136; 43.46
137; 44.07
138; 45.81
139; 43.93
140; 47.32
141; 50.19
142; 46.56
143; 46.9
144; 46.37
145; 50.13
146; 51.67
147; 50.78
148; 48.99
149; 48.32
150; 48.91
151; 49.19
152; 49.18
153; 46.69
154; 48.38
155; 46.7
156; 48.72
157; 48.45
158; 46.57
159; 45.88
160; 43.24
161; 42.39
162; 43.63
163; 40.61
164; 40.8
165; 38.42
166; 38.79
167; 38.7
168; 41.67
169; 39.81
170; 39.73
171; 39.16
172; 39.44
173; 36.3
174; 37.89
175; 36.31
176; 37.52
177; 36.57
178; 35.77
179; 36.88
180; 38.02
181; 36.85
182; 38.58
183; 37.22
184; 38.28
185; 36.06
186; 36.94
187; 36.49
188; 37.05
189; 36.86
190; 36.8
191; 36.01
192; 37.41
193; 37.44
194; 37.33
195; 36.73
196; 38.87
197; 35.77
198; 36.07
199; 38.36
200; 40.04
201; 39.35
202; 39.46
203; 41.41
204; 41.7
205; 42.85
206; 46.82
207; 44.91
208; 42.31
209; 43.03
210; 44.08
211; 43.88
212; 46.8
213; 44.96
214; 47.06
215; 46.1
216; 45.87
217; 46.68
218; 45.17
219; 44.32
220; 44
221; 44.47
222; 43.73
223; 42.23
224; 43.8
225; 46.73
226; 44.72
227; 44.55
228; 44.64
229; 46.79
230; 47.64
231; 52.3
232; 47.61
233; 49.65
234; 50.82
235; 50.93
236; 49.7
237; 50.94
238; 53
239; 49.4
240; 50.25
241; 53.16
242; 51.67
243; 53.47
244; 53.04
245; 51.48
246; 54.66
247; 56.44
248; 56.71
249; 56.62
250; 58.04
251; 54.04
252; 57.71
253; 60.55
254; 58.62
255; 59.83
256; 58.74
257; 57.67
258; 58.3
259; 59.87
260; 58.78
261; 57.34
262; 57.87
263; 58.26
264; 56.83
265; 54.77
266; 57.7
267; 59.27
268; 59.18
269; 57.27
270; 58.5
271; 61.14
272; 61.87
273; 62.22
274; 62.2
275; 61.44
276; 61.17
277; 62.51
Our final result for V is 0.158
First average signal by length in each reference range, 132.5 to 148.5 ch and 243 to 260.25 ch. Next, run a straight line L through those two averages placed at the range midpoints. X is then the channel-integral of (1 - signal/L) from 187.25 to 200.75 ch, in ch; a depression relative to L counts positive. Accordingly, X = 3.77 ch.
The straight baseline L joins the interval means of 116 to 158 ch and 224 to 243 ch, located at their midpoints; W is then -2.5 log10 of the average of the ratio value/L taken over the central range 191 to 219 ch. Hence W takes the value 0.15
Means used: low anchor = 45.8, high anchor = 49.1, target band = 41.8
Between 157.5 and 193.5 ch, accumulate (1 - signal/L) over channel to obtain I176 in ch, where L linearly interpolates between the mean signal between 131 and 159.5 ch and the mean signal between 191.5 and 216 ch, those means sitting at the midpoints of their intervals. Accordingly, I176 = 4.4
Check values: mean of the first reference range 47.1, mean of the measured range 38.8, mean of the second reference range 41.5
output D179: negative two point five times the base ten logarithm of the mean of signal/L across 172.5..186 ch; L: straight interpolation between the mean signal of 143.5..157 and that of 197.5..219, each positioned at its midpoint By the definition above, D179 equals 0.23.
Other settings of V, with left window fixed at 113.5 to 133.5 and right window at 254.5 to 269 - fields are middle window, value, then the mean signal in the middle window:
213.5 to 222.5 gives 0.179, 45.3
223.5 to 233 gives 0.168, 46.7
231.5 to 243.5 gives 0.095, 50.9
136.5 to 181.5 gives 0.080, 43.5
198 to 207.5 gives 0.244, 41.4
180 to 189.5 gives 0.317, 37.2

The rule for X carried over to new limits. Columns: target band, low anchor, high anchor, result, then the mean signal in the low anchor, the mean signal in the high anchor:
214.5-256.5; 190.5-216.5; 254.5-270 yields 0.1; 41.3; 58.1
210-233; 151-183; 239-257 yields 2.3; 41.3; 55.5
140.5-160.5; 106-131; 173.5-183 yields -3.9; 43.7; 37.2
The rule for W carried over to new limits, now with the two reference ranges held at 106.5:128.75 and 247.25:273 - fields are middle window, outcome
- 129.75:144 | 0.01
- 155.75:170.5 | 0.14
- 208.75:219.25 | 0.18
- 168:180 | 0.29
